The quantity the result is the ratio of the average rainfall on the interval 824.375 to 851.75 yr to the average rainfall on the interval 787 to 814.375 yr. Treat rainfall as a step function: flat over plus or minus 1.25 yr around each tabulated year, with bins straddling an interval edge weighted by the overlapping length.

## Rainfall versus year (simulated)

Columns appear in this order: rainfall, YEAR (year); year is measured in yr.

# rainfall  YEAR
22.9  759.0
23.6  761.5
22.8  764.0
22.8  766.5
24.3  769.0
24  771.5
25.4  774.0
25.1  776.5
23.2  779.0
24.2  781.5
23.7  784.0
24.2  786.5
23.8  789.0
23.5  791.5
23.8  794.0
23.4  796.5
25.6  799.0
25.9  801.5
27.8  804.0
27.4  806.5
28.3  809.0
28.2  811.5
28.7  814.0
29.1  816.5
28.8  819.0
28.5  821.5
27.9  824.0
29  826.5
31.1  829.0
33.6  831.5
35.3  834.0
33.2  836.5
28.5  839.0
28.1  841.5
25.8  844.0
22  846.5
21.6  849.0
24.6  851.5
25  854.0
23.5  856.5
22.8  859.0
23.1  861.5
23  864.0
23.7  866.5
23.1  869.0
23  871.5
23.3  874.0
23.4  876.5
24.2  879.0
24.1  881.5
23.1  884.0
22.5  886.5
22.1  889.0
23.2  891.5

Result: 1.10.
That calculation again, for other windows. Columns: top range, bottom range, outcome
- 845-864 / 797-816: 0.85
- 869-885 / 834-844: 0.78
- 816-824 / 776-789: 1.19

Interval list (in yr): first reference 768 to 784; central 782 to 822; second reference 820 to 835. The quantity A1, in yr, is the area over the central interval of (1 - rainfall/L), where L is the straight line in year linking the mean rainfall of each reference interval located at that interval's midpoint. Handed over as 2.0 yr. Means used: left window 24.3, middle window 26.2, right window 30.8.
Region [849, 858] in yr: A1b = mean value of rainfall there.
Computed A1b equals 23.9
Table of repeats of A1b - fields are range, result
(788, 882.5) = 26.2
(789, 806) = 25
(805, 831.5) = 28.9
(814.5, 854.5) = 28.3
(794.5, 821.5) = 27.3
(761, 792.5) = 23.9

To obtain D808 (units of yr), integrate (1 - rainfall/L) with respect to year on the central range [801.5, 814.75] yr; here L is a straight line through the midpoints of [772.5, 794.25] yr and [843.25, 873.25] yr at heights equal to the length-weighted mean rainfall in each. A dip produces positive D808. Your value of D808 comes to -2.2 yr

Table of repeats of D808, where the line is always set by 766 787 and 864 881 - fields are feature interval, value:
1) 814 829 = -3.2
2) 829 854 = -4.6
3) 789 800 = 0.0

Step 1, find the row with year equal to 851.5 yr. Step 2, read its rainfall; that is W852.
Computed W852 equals 24.6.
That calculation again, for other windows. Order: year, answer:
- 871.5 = 23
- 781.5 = 24.2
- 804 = 27.8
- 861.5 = 23.1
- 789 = 23.8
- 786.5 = 24.2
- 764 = 22.8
